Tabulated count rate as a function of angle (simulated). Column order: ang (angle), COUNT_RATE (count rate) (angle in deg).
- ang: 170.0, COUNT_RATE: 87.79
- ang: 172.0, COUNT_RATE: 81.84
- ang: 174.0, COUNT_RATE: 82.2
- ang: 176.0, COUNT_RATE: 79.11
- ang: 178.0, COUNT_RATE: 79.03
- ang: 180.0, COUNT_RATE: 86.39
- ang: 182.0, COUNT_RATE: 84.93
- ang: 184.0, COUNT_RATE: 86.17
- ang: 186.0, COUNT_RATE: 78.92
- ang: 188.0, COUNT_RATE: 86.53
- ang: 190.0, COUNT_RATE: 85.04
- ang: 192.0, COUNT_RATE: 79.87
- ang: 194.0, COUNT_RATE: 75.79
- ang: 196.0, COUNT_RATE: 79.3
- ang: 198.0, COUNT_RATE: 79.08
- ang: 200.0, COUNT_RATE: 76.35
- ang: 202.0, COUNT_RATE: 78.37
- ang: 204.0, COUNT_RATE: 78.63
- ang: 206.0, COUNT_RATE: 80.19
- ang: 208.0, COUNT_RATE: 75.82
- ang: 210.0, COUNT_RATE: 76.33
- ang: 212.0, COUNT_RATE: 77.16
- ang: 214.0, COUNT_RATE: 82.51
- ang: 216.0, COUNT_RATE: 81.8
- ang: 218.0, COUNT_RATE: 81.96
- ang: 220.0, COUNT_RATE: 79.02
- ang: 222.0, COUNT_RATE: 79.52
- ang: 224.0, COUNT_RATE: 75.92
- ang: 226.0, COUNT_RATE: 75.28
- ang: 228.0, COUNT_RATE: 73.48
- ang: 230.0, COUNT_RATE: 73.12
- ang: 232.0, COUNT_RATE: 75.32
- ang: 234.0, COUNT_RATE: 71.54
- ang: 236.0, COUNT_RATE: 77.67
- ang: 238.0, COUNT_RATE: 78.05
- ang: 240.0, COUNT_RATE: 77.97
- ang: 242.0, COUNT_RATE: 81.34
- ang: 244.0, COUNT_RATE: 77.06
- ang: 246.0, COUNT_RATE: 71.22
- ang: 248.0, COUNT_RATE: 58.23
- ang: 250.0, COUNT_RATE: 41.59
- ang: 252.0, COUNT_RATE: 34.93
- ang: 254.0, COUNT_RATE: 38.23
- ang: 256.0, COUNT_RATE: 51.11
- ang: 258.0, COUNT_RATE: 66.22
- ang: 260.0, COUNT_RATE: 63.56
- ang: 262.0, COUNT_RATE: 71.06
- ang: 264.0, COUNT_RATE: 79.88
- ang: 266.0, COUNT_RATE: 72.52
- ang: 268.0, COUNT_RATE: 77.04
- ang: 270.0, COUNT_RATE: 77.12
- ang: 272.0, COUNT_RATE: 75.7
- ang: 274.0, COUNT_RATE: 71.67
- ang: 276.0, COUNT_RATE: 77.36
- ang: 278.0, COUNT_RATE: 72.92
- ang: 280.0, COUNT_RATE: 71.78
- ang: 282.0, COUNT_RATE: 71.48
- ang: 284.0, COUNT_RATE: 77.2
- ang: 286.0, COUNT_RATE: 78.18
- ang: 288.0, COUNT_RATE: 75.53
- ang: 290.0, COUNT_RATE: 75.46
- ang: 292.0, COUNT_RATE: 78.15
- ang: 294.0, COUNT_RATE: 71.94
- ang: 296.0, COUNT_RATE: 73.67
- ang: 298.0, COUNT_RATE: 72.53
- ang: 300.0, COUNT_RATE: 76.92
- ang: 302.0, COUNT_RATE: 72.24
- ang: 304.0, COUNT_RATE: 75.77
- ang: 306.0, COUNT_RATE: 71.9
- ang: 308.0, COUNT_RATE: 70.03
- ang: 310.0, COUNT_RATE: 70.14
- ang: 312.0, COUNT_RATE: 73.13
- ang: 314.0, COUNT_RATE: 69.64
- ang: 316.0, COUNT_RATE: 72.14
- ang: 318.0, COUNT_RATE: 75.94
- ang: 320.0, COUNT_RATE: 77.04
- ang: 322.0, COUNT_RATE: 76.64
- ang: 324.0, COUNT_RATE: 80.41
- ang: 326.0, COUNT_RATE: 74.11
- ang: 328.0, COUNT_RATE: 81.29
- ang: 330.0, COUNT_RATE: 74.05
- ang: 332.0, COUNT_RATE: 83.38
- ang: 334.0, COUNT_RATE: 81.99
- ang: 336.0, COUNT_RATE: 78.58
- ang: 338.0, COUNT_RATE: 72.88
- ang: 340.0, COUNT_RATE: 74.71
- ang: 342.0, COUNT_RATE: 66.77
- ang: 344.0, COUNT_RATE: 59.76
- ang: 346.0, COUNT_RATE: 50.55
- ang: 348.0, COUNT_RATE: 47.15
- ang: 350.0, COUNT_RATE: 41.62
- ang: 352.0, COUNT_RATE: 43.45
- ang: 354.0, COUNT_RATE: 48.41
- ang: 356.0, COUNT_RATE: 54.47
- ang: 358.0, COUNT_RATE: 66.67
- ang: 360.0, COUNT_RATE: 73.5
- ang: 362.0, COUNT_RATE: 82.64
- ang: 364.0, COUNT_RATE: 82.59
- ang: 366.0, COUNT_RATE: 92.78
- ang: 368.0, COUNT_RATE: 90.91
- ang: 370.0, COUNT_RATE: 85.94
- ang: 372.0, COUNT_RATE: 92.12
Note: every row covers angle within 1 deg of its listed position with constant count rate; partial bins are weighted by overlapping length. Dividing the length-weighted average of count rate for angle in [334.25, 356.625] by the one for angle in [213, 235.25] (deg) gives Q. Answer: 0.76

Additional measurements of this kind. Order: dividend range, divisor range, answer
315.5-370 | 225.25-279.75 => 1.03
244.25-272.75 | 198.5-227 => 0.80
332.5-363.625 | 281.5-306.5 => 0.85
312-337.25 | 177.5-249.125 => 0.98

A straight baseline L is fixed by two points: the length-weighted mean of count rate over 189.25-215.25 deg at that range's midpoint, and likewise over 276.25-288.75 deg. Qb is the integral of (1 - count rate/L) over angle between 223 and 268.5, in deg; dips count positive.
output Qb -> 5.20 deg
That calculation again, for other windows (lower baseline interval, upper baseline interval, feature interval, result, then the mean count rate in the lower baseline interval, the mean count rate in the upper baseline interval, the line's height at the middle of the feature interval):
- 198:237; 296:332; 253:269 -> 2.3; 77.4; 74.6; 76.1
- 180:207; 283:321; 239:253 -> 2.6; 80.9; 74.1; 77.6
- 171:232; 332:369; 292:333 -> -2.4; 79.6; 67.6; 70.7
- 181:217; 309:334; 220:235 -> 0.8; 80.2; 75.9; 79.2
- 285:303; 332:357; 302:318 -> -0.4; 75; 61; 70.5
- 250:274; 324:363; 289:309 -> -2.7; 63.7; 66.5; 64.9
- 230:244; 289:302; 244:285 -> 5.1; 76.7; 74.6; 75.7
